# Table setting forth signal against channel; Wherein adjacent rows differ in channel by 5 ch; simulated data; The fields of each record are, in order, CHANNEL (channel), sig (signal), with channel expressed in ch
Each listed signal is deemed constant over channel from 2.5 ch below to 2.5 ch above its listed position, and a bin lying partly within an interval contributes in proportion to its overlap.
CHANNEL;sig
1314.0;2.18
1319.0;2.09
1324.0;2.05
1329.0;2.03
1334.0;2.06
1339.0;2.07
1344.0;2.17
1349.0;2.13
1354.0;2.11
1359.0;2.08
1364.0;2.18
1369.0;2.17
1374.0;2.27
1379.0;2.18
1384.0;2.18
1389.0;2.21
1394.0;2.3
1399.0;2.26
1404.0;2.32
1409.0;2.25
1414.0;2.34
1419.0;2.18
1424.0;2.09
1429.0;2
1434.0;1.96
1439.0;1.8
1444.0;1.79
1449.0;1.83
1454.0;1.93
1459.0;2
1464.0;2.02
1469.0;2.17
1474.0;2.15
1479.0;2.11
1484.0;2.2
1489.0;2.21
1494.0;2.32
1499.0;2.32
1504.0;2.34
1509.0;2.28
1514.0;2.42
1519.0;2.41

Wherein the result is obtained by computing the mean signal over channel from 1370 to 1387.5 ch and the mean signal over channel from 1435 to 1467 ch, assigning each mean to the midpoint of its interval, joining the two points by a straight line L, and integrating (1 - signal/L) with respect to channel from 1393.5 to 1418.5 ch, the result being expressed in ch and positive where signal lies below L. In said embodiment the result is -2.3 ch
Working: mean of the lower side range 2.21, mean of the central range 2.28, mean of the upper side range 1.9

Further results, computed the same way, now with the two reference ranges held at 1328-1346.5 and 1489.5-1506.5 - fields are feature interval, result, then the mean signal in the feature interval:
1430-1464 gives 5.2 ch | 1.9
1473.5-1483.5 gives 0.6 ch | 2.14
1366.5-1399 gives -1.1 ch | 2.22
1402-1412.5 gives -0.5 ch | 2.29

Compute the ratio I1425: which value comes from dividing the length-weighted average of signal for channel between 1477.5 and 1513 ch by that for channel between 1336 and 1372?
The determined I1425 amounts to 1.06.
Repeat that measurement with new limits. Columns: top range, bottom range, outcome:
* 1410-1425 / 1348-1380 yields 1.03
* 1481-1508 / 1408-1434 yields 1.06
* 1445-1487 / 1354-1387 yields 0.94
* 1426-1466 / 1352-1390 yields 0.88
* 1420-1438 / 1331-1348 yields 0.96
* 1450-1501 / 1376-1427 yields 0.96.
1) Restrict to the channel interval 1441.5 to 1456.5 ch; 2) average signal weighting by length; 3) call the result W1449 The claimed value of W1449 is 1.85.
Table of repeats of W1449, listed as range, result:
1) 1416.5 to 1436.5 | 2.06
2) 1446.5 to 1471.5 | 1.99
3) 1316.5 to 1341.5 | 2.06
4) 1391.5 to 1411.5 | 2.28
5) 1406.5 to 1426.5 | 2.21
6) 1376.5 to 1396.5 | 2.22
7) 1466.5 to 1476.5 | 2.16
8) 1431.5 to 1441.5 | 1.88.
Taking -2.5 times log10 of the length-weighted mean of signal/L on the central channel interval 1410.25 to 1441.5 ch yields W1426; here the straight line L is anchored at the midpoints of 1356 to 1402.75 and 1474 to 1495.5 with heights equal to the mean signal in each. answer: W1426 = 0.07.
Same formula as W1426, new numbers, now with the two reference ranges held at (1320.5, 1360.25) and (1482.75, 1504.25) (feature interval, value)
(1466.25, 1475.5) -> 0.045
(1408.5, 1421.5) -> -0.038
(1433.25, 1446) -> 0.200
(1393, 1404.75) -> -0.063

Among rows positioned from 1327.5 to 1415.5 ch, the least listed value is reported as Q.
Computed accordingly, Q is 2.03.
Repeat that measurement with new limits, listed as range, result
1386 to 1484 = 1.79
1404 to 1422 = 2.18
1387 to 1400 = 2.21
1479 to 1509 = 2.11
